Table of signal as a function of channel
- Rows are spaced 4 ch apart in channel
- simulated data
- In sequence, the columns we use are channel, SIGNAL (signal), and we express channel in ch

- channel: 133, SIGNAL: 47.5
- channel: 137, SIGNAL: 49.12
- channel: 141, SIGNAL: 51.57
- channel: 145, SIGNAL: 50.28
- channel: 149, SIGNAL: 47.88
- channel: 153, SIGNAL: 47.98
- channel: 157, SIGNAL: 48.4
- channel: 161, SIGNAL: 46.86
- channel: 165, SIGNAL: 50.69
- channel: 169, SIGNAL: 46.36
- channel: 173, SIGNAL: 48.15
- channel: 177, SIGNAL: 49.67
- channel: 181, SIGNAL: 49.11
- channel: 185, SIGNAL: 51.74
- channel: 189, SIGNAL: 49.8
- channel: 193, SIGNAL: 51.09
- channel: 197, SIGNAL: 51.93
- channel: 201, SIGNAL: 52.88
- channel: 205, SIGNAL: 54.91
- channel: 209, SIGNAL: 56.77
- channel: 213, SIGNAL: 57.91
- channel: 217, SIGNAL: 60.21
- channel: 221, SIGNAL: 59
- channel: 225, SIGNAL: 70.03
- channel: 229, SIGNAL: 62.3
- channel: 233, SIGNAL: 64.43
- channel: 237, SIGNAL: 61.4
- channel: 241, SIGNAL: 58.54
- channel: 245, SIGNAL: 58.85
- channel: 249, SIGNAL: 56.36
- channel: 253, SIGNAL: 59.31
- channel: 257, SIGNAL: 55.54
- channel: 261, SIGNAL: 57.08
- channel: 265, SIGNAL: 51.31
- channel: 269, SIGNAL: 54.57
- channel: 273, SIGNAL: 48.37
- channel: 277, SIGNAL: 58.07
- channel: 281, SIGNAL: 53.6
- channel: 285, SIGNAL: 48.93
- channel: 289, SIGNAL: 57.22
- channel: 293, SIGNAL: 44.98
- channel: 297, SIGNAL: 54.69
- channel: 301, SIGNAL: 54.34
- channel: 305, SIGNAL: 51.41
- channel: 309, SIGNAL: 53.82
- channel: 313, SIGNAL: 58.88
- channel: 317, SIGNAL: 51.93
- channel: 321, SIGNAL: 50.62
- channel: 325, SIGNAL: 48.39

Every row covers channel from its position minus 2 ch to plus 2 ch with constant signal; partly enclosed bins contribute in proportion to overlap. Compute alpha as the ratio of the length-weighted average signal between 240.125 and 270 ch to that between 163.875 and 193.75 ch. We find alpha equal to 1.14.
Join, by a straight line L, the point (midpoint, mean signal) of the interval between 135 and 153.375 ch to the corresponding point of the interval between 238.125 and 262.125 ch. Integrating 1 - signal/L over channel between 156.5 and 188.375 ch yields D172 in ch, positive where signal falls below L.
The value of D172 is 1.7 ch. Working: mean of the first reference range 49.5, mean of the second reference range 57.8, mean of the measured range 48.9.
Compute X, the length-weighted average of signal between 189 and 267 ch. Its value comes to 57.7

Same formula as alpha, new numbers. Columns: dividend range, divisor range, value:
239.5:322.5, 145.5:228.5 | 1.03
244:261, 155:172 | 1.19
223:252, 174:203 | 1.21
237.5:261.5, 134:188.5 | 1.18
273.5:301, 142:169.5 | 1.09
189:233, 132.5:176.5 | 1.18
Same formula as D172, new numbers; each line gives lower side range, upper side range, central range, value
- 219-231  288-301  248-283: 1.34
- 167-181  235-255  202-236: -3.37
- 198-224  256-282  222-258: -3.35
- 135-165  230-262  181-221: 0.21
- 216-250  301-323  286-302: 0.80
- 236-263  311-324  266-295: 1.93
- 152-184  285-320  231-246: -2.96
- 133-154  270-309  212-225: -2.52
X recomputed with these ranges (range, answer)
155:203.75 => 49.8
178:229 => 55.6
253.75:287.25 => 53.7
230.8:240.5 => 62.2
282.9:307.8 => 52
